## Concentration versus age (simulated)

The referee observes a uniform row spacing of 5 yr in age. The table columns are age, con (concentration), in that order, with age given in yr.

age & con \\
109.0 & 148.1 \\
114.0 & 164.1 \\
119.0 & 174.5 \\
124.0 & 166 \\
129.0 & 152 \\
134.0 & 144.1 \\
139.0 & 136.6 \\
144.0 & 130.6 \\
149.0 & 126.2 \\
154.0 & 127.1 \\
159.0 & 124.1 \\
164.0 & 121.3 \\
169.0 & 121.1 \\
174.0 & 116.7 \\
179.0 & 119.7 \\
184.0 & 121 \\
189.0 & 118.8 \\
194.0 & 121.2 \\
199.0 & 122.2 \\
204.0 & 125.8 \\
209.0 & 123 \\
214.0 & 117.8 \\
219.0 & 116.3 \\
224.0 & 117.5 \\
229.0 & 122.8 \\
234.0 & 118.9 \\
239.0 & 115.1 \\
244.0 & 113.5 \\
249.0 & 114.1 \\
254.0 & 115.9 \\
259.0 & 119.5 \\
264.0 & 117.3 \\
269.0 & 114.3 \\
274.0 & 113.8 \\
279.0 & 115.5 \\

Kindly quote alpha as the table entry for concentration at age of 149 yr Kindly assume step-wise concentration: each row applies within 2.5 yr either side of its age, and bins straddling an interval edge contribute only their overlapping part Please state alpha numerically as 126.2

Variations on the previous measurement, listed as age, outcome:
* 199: 122.2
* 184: 121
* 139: 136.6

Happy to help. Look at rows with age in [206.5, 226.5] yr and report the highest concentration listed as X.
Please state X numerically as 123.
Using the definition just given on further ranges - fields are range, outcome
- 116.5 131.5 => 174.5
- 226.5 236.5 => 122.8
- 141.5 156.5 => 130.6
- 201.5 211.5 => 125.8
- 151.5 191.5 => 127.1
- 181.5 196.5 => 121.2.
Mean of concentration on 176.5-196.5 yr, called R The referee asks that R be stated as 120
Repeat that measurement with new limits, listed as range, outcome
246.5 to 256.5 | 115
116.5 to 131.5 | 164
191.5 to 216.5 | 122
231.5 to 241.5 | 117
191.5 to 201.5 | 122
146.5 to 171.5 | 124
